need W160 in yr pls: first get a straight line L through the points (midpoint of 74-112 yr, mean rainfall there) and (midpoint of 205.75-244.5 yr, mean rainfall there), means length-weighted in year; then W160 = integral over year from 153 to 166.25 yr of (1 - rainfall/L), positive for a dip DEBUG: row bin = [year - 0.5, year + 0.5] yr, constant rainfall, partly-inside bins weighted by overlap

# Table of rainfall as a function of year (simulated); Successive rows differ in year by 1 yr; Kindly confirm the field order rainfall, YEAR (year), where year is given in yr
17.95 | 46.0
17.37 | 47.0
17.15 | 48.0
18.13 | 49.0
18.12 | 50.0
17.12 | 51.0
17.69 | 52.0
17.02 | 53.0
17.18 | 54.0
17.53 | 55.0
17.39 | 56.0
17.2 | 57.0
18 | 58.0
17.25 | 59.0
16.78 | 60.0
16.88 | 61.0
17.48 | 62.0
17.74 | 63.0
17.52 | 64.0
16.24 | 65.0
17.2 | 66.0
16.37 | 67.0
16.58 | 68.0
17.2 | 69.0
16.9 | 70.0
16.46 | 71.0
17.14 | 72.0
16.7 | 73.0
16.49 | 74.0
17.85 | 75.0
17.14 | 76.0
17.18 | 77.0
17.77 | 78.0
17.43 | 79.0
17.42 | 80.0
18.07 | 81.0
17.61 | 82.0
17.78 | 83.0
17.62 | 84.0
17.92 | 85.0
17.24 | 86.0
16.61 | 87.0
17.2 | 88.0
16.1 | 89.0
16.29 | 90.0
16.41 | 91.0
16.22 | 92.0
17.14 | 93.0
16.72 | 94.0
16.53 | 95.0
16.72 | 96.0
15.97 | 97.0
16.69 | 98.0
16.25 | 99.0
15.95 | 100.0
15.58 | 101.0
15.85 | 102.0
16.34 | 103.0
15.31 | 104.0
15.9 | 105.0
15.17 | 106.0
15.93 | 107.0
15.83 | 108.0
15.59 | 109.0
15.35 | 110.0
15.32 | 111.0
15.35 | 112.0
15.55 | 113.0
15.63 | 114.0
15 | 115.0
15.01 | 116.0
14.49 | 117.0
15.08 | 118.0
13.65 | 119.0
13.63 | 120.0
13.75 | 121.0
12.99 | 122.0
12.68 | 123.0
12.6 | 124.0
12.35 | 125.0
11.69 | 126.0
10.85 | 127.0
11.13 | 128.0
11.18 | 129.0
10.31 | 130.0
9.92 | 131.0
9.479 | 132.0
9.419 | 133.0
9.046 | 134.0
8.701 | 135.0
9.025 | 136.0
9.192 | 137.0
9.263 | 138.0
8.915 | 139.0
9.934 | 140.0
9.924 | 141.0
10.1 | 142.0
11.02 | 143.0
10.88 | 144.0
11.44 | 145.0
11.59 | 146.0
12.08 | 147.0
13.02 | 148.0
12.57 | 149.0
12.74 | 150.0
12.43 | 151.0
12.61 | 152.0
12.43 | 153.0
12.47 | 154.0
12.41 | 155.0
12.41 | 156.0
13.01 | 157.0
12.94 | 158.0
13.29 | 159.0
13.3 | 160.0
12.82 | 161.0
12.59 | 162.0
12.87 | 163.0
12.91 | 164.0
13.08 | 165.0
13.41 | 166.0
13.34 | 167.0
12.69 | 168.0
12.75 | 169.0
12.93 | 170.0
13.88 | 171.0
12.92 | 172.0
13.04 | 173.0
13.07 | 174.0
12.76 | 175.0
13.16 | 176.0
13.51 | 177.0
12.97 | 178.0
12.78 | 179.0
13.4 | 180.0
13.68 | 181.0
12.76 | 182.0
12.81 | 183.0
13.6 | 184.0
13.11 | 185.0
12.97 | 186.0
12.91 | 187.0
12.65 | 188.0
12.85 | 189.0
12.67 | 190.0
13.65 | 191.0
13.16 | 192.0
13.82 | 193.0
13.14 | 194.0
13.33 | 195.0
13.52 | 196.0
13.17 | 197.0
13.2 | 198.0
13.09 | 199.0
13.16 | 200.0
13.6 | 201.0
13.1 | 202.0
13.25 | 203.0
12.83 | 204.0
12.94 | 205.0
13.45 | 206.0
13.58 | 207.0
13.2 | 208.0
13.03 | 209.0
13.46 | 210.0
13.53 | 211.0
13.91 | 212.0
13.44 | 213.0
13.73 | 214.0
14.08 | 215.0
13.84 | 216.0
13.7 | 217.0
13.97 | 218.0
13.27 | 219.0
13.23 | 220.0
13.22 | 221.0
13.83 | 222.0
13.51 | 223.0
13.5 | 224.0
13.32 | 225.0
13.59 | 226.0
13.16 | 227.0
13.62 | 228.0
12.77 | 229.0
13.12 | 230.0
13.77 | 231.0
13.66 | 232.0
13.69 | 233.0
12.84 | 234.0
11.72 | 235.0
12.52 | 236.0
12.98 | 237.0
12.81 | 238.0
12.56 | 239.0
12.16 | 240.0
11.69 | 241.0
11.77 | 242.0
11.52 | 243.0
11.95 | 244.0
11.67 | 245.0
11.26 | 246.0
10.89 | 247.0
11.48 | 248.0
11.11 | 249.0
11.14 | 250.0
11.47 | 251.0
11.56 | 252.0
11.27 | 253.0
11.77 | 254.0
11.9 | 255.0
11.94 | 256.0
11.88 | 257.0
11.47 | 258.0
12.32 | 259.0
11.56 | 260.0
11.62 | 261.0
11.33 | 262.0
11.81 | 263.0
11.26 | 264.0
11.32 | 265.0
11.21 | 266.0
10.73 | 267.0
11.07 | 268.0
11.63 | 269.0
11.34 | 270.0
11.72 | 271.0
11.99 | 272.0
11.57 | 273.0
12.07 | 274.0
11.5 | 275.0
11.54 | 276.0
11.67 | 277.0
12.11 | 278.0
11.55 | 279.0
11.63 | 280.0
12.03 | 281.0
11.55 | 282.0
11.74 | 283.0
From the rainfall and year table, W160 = 1.8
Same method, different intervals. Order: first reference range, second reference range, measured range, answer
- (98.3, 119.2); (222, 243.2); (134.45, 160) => 5.7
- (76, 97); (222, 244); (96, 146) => 9.7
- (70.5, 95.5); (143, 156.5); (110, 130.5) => 1.3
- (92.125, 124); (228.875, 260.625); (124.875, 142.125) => 5.6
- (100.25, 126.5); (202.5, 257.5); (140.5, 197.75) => 4.1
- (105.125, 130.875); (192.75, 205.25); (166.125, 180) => 0.4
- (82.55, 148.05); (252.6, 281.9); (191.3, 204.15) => -0.7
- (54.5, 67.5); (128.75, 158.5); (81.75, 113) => -4.0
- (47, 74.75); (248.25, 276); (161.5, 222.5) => 1.1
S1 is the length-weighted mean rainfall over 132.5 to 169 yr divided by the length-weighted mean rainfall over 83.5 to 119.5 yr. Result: 0.7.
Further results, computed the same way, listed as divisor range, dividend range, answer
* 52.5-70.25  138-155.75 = 0.67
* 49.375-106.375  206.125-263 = 0.75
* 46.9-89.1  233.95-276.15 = 0.68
